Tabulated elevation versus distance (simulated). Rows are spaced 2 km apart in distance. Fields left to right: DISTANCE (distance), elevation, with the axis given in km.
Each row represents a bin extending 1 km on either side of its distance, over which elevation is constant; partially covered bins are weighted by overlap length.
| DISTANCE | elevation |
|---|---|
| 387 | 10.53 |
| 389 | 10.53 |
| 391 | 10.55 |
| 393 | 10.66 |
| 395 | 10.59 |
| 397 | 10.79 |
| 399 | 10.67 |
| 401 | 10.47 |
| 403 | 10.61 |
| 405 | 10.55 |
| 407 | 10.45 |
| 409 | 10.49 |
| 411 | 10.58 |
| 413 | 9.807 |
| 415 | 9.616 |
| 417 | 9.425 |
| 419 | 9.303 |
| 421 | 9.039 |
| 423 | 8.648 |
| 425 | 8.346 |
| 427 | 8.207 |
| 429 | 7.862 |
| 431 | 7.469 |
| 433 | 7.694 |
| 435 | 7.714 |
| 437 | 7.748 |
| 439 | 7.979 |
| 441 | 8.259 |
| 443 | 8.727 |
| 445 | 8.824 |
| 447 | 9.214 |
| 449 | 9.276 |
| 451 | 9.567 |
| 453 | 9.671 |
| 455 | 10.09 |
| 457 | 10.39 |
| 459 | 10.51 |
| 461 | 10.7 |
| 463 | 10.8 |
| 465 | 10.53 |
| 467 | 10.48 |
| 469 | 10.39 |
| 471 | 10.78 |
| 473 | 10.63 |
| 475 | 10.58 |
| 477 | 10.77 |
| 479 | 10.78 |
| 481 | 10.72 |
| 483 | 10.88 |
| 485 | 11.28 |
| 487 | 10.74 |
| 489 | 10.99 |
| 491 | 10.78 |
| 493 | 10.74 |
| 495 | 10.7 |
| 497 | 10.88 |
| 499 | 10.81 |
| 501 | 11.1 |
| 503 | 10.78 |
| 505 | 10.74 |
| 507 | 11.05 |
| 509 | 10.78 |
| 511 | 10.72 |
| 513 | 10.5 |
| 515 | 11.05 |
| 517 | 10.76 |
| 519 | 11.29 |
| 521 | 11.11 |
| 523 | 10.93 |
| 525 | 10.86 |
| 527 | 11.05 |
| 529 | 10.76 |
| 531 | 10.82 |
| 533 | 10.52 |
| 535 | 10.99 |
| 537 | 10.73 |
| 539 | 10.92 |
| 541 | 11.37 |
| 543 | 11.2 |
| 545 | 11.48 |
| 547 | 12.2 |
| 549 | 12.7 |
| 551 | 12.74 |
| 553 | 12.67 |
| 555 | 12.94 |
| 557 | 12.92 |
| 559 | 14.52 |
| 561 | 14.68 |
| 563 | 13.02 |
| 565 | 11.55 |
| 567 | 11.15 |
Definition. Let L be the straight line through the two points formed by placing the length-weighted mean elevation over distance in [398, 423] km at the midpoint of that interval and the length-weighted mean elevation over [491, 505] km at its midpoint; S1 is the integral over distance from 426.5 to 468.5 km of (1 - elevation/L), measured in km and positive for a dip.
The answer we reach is 4.94 km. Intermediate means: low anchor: 10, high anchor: 10.8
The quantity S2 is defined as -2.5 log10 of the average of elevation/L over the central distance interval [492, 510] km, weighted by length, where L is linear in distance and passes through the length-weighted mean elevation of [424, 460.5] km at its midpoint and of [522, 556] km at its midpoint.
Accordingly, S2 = -0.044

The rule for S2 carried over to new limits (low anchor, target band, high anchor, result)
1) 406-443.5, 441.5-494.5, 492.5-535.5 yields -0.06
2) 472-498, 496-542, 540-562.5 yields 0.08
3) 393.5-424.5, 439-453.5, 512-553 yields 0.16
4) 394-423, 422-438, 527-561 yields 0.29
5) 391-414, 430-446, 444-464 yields 0.25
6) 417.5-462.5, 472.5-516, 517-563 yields -0.04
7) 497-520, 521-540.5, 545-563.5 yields 0.10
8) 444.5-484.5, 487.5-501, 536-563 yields 0.02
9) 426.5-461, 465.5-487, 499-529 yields -0.10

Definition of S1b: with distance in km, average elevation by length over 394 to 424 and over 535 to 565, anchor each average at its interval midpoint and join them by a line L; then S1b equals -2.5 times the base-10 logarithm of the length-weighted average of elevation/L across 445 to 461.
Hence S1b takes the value 0.10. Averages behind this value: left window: 10.1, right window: 12.4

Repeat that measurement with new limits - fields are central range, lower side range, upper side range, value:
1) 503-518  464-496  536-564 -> 0.066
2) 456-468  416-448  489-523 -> -0.127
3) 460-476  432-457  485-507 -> -0.094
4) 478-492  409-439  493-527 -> -0.065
